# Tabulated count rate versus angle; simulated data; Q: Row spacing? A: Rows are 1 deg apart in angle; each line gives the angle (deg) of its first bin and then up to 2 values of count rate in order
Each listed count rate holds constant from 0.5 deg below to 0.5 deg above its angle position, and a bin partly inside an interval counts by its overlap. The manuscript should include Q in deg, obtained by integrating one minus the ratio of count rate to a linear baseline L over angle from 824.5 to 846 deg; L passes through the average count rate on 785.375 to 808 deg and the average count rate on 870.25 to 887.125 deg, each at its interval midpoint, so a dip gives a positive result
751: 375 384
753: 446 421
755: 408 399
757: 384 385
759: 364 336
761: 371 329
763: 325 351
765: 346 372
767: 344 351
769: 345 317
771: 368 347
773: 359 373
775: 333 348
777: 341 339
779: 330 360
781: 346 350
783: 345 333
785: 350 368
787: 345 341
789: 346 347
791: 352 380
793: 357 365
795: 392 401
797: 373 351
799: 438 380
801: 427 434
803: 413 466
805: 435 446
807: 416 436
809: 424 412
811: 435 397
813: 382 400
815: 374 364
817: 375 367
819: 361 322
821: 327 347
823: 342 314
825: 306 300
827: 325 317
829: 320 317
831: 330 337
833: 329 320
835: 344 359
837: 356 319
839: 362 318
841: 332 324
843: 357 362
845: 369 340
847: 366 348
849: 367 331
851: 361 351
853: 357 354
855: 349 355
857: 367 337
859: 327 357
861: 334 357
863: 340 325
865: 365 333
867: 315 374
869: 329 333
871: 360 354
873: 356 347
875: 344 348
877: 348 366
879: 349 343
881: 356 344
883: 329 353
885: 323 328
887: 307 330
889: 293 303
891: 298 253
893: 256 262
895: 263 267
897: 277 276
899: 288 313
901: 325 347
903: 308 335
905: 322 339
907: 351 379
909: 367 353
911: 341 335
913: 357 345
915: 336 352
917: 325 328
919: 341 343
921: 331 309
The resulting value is 2.1 deg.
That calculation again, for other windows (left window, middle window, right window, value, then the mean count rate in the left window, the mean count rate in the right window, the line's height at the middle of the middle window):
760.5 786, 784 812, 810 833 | -3.6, 347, 349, 348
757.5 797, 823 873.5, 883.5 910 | -2.1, 353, 311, 328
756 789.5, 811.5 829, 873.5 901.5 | -0.6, 350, 314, 335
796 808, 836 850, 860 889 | 1.0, 416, 342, 374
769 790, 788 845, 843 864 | -2.9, 347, 351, 349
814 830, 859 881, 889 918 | -1.4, 339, 317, 326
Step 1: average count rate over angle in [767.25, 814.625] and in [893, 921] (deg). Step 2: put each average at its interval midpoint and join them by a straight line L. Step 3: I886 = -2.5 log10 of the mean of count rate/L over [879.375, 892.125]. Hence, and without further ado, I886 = 0.04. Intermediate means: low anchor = 376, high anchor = 324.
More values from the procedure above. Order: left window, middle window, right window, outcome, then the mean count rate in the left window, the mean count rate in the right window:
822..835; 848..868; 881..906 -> -0.10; 323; 306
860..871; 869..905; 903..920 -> 0.08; 342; 343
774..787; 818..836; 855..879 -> 0.06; 346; 347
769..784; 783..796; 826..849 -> -0.04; 346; 338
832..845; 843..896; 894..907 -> -0.04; 341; 305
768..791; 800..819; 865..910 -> -0.20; 347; 326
